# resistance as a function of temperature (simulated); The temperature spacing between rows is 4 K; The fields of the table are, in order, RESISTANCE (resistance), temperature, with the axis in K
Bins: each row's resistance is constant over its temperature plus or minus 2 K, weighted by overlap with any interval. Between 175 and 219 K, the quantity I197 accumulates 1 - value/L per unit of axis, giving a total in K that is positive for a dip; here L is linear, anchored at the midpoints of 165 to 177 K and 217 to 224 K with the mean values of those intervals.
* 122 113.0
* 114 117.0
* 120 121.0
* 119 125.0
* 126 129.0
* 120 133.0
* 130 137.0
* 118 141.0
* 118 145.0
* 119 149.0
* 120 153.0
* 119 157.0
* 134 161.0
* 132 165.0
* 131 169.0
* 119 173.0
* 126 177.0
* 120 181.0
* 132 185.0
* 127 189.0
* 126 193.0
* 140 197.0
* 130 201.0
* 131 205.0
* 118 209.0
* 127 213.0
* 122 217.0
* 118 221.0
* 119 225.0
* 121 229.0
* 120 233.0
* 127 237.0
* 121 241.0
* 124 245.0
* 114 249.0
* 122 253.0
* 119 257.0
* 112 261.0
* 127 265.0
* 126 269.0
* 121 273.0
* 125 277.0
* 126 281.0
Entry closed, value -1.6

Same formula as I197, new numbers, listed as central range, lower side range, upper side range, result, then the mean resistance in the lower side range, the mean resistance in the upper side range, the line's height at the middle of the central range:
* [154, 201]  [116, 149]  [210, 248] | -2.5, 121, 122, 121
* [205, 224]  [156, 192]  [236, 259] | 0.2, 127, 121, 124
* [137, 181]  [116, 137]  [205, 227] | -0.9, 121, 122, 121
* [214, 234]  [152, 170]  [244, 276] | 0.4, 127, 121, 123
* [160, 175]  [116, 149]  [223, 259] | -1.0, 121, 121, 121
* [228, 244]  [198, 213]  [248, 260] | -0.1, 127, 118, 122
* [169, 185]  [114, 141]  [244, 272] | -0.4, 121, 120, 121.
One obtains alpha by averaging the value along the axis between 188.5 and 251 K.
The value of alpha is 124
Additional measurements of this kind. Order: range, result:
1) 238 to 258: 120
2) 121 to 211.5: 125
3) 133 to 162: 122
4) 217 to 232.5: 120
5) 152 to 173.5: 127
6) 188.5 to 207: 131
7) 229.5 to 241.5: 123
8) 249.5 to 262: 118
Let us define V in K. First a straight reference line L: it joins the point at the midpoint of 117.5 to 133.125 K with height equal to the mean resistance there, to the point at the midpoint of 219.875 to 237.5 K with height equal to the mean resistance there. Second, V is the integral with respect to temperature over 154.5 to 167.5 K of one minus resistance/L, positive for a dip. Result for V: -0.8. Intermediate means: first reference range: 121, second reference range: 121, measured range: 128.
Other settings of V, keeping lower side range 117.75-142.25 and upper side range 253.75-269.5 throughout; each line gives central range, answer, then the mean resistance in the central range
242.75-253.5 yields 0.1 K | 120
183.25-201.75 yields -1.5 K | 131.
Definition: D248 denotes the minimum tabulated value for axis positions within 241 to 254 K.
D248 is 114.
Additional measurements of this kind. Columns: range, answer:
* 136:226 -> 118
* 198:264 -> 112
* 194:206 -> 130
